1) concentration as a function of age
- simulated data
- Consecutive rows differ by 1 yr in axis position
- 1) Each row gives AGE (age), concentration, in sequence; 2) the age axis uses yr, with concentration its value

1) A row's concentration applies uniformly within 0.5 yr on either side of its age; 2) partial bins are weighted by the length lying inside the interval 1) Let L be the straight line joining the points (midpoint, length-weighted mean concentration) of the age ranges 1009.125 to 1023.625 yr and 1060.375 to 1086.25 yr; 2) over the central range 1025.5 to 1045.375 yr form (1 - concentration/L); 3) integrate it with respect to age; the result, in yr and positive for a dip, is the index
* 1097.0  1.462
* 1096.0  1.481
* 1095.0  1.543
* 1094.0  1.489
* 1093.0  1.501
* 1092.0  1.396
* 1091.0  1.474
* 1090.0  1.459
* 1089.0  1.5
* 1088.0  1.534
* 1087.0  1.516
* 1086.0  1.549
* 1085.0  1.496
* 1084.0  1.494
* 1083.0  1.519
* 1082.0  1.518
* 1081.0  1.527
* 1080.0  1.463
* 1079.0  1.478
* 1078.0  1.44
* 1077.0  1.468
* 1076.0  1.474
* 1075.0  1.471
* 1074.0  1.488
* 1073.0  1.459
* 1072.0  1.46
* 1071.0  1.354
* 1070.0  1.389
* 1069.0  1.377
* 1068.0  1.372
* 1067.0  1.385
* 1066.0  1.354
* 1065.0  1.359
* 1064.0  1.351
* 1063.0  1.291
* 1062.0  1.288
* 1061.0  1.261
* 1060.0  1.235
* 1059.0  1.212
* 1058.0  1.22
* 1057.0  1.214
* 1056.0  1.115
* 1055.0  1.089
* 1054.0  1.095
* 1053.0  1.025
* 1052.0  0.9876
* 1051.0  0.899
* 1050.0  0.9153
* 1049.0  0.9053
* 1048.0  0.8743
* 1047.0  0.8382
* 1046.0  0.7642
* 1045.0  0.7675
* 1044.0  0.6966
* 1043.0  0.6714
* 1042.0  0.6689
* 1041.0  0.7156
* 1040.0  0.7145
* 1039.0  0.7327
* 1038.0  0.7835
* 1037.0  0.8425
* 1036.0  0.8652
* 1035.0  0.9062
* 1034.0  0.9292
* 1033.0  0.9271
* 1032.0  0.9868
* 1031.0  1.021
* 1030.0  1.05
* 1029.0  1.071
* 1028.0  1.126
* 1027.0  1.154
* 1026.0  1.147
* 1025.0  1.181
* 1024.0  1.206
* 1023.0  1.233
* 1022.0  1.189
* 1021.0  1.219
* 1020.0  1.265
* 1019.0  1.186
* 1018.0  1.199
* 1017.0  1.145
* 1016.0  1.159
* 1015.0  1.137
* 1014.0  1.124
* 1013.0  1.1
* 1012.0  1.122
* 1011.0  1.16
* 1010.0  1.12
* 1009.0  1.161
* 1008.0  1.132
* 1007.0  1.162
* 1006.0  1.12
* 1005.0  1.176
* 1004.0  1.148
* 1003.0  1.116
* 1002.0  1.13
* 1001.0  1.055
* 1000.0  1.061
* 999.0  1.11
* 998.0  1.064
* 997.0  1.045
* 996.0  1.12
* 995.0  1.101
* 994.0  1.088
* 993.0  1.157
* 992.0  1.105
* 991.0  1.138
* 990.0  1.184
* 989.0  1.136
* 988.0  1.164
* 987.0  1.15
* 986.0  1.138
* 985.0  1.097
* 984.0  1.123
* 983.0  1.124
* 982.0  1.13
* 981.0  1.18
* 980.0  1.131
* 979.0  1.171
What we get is 5.7 yr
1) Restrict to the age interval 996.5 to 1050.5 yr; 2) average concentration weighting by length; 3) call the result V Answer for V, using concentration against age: 1.02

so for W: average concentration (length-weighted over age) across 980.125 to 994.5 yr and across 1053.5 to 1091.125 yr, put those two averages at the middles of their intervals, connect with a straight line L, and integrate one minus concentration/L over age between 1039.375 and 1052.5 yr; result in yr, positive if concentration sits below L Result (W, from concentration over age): 5.11 yr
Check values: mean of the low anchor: 1.14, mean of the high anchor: 1.39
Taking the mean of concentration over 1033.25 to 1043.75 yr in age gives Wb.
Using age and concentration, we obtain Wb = 0.784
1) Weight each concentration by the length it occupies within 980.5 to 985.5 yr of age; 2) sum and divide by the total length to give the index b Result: 1.13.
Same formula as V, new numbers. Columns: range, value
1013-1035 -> 1.12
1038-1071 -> 1.06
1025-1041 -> 0.95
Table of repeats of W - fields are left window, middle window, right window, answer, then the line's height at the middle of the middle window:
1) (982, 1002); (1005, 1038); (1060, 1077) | 3.1 yr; 1.22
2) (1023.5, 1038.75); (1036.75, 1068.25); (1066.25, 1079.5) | 5.6 yr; 1.22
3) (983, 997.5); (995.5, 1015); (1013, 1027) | 0.6 yr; 1.15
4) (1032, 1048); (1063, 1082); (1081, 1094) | -2.2 yr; 1.28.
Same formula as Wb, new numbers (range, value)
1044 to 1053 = 0.868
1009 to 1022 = 1.16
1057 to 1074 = 1.34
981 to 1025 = 1.14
